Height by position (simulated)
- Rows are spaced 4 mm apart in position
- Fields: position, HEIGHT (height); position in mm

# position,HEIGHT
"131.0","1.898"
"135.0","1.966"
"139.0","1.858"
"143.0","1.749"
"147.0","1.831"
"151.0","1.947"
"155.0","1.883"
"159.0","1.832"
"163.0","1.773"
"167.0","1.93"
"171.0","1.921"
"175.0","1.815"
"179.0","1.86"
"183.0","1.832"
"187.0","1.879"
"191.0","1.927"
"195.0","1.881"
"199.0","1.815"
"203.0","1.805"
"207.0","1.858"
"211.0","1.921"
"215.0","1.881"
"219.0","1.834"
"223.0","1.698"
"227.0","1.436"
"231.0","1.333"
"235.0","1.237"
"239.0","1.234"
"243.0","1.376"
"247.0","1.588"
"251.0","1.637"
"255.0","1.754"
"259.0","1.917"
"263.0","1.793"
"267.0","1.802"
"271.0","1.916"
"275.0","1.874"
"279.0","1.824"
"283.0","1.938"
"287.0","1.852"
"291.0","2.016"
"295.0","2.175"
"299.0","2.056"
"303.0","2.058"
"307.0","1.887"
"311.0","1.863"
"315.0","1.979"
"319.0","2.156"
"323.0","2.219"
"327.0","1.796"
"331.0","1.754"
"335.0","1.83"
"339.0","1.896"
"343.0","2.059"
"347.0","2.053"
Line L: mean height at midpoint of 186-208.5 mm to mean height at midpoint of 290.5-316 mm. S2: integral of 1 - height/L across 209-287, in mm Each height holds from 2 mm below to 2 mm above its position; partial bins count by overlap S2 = 9.8 mm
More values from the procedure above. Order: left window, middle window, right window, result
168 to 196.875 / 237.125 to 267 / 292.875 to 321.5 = 5.1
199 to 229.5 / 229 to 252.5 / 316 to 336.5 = 5.4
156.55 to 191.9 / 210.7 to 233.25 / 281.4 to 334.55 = 2.9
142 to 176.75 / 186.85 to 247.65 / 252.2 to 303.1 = 7.0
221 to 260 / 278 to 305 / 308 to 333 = -3.0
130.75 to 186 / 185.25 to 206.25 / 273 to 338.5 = 0.3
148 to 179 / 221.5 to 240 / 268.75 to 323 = 5.2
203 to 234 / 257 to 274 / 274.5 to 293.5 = -0.1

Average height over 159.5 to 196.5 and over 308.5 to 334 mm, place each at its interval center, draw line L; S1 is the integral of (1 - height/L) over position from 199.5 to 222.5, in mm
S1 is 0.5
